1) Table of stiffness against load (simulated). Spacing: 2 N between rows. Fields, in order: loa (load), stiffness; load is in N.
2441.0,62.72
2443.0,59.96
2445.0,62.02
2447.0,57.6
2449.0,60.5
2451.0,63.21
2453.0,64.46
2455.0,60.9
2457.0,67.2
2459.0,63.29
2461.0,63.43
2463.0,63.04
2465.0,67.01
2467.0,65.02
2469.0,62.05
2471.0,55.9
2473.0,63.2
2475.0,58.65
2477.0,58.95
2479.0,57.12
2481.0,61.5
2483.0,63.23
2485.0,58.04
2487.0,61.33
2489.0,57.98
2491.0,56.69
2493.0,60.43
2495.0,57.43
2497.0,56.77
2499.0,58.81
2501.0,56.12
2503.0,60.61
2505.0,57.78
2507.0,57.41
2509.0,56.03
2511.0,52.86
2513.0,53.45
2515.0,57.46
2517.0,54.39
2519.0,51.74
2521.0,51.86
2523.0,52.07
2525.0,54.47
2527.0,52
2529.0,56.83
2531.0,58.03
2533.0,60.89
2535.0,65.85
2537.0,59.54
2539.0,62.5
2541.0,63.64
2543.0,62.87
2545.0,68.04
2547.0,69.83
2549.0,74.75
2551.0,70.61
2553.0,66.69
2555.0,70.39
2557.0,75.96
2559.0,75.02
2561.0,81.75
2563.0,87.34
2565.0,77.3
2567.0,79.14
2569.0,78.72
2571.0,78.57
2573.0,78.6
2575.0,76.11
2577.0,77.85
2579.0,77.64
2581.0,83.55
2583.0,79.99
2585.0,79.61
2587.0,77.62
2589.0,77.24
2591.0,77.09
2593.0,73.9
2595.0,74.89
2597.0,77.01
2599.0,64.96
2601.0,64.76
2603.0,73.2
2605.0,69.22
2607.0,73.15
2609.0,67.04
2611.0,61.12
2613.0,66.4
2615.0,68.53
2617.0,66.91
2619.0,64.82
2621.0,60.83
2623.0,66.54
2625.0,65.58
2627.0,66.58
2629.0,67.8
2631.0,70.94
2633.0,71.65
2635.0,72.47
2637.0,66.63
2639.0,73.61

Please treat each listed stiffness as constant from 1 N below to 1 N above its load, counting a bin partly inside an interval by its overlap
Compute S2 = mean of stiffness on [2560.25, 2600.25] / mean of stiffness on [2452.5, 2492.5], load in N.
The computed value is 1.27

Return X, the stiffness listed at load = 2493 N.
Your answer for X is 60.43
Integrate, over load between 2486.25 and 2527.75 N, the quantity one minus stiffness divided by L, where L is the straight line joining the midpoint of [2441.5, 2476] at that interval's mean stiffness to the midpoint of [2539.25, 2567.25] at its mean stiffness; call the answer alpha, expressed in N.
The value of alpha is 7.0 N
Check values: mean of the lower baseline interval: 62.2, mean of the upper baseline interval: 72.6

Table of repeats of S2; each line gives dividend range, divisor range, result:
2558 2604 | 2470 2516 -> 1.32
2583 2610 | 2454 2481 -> 1.18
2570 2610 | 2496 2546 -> 1.30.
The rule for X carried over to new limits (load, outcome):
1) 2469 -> 62.05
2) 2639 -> 73.61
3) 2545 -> 68.04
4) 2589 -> 77.24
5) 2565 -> 77.3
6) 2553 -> 66.69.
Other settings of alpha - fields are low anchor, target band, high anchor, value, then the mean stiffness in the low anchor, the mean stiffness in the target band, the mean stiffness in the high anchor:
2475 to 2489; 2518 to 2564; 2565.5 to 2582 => 4.7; 59.8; 64.9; 78.7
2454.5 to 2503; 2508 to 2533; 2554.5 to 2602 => 4.8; 60.6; 54.5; 76.9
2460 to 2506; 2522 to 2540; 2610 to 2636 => 1.3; 60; 58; 66.9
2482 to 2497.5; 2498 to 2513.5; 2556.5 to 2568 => 1.7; 59.1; 56.7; 79.6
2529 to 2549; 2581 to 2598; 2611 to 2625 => -3.4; 63.7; 77.5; 65.3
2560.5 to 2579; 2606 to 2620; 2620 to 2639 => 0.8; 79.3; 66.9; 68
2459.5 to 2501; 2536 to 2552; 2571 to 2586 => 1.3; 60.3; 66.5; 79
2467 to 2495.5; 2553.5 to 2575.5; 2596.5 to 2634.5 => -4.5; 59.7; 77.9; 67.7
